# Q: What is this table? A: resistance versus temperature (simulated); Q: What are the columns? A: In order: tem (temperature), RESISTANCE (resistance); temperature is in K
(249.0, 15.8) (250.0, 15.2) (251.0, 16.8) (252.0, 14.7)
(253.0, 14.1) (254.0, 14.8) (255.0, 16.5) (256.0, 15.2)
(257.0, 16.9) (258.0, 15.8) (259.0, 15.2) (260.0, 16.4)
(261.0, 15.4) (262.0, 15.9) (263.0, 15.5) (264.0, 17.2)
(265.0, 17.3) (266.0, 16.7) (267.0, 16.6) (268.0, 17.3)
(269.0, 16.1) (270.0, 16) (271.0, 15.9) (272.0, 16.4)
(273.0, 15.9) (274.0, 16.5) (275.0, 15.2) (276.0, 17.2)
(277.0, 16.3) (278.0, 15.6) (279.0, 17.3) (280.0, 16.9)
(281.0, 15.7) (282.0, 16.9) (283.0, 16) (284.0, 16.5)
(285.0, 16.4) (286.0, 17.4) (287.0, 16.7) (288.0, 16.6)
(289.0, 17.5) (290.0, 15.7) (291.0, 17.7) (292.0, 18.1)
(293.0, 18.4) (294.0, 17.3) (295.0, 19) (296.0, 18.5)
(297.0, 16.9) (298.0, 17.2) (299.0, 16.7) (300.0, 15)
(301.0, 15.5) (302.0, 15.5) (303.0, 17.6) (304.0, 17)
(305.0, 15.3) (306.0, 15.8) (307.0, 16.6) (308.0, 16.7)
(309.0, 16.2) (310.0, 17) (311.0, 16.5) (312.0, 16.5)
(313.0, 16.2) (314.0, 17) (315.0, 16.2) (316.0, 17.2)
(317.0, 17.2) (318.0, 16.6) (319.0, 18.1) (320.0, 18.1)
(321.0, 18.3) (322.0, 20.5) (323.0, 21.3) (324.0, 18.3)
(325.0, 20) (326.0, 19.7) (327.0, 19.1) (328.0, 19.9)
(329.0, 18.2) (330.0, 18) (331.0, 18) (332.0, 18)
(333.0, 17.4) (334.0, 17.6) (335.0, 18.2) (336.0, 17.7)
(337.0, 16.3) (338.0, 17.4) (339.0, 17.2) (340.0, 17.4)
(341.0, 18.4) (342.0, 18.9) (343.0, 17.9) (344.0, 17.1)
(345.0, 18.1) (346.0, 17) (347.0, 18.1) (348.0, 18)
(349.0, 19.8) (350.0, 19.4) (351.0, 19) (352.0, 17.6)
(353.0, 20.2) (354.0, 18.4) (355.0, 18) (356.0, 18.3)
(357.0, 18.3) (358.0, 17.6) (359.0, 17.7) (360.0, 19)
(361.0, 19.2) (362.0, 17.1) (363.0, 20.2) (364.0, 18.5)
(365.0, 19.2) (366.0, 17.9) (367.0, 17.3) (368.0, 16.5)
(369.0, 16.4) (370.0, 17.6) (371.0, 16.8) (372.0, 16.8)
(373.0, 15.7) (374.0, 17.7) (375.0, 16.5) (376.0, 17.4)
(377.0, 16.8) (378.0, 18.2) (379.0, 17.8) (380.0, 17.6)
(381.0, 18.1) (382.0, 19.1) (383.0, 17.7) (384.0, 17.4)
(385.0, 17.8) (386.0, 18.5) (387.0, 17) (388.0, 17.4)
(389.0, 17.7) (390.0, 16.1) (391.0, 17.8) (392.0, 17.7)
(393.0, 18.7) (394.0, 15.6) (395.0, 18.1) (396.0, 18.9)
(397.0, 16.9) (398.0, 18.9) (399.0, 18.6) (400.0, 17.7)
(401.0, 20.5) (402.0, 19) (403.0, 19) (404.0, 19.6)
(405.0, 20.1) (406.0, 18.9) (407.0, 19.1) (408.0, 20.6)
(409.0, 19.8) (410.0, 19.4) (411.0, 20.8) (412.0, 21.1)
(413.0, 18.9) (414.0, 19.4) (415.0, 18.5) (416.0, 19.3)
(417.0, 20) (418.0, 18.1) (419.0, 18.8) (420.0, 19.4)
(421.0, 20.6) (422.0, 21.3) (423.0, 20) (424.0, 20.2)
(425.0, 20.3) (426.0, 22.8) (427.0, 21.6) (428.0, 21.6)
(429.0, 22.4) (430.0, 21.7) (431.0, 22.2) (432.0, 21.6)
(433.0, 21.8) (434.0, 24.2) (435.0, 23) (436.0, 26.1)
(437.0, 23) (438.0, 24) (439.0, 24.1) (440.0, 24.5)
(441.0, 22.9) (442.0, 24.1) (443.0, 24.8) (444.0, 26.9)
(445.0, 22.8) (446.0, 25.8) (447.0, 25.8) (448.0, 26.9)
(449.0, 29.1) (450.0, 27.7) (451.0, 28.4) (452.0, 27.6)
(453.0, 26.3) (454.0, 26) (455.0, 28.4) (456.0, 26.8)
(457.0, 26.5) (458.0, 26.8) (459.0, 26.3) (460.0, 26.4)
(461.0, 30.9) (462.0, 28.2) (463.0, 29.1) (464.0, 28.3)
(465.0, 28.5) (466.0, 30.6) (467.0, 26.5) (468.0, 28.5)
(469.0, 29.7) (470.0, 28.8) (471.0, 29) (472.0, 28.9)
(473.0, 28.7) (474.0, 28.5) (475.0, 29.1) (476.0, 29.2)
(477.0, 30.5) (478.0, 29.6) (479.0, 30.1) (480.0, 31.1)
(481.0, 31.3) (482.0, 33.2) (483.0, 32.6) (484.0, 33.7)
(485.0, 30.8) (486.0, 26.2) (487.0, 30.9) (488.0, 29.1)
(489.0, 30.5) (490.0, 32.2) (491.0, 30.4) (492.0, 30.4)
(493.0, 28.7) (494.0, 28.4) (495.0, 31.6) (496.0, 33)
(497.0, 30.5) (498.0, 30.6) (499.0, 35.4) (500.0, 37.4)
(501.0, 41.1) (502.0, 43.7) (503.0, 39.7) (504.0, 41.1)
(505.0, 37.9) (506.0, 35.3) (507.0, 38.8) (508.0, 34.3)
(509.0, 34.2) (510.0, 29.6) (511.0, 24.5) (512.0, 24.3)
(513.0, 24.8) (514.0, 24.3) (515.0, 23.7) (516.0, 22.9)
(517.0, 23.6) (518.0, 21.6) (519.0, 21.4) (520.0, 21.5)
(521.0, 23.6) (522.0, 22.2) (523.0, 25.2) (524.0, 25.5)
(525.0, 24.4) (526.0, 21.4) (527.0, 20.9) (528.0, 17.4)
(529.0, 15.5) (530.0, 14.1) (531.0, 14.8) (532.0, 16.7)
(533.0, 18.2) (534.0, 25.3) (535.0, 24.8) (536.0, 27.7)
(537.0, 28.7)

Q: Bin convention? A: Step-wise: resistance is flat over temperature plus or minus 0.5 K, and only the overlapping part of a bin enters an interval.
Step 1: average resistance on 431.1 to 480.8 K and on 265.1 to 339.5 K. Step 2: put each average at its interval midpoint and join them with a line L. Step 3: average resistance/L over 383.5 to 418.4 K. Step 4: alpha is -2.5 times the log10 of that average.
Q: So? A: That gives 0.25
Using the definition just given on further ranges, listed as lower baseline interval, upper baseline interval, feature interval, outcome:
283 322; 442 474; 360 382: 0.22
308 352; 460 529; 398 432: 0.19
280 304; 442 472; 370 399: 0.29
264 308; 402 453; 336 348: 0.07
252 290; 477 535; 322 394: 0.15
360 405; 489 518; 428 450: 0.01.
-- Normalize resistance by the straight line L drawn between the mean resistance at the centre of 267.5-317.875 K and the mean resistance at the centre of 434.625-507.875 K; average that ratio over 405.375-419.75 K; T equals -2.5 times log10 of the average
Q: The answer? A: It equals 0.29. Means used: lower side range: 16.7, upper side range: 29.6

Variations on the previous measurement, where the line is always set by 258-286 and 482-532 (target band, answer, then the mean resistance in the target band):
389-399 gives 0.266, 17.7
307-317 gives 0.108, 16.6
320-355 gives 0.072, 18.4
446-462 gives -0.066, 27.3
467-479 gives -0.094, 29.1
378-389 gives 0.230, 17.9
